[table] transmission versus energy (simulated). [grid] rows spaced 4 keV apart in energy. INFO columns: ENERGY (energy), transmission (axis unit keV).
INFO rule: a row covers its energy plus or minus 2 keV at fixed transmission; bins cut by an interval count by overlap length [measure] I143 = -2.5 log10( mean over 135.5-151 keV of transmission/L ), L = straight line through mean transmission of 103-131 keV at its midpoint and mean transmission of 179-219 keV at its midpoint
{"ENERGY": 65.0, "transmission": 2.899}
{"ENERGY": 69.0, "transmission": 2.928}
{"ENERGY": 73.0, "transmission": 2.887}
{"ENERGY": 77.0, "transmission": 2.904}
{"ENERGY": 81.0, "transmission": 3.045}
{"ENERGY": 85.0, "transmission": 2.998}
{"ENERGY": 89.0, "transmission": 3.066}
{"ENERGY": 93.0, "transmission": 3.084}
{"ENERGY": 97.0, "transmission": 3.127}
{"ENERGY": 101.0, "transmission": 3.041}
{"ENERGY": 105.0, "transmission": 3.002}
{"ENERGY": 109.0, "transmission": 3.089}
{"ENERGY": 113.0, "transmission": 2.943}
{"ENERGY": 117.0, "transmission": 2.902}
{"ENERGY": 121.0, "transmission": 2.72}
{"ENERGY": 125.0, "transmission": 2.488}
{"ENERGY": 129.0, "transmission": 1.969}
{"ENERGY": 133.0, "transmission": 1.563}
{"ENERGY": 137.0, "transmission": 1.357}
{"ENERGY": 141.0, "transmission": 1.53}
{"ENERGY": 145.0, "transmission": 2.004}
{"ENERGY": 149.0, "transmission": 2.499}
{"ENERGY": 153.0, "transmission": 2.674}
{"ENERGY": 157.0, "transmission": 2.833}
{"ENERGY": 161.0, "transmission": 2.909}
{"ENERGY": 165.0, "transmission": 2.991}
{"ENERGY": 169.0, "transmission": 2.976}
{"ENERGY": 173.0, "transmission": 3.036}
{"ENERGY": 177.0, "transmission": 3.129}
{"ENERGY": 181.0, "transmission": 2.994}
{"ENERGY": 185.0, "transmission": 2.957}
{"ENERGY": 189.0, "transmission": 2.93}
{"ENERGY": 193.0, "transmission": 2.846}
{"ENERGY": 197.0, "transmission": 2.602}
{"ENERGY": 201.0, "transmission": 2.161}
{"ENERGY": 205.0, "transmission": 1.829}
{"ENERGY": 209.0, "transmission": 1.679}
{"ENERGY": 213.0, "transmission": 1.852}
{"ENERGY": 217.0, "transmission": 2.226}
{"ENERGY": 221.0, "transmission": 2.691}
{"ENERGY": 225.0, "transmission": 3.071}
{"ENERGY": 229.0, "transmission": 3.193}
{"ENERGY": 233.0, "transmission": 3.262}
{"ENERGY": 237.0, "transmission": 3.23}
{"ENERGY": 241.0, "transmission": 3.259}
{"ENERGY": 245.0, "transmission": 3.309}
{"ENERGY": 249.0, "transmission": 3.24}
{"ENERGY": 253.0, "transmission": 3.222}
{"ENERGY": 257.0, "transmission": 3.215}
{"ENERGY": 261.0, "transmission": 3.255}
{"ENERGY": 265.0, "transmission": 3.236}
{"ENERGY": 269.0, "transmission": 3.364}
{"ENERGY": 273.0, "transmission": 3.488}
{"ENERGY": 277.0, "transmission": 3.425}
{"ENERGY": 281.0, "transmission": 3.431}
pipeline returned 0.37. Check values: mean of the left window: 2.73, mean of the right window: 2.41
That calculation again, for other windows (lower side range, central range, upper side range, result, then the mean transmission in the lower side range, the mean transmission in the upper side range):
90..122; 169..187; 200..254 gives -0.068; 3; 2.73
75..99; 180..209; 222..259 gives 0.236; 3.04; 3.21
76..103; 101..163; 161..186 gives 0.228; 3.04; 3.01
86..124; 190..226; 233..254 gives 0.342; 2.98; 3.25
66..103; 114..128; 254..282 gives 0.153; 3.01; 3.34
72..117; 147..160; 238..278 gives 0.161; 3.01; 3.3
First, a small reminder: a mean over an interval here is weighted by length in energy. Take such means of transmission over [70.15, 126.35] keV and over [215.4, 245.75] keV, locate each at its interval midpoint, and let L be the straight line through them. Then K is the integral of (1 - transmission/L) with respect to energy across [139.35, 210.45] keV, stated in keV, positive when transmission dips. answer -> 9.4 keV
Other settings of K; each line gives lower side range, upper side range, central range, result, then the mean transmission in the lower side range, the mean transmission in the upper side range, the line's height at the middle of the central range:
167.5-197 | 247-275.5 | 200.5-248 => 7.11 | 2.96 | 3.29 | 3.13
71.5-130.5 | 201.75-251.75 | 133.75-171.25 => 5.68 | 2.89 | 2.73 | 2.83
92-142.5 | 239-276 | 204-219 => 5.62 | 2.52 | 3.29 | 3.04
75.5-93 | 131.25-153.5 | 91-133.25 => -4.78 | 3.02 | 1.89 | 2.48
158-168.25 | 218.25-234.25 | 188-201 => 1.26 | 2.94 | 3.01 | 2.97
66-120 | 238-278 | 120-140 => 7.19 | 2.99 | 3.3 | 3.06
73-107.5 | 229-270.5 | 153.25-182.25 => 1.62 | 3.03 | 3.25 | 3.14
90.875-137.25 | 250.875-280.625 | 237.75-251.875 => -0.15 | 2.66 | 3.32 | 3.23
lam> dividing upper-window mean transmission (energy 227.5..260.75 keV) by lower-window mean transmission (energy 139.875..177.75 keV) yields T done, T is 1.22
